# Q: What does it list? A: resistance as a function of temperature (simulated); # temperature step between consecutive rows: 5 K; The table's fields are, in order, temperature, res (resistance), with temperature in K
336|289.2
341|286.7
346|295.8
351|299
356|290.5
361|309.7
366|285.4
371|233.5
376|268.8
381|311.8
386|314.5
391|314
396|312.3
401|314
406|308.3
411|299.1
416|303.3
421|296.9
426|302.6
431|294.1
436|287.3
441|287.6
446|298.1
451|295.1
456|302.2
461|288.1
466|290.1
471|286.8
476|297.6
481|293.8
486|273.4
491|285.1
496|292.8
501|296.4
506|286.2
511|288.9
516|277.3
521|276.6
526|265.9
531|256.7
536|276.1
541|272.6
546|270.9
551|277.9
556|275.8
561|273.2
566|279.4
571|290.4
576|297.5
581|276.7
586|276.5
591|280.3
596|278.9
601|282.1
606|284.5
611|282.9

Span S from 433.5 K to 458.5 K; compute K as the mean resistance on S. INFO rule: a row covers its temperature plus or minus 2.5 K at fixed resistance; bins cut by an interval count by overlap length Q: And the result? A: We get 294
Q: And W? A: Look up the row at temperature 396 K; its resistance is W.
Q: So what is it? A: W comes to 312.3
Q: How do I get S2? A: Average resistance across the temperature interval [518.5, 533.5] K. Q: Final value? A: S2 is 266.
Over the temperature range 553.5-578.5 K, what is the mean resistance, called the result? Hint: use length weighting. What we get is 283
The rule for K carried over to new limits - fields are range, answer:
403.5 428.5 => 302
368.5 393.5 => 289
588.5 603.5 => 280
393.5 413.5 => 308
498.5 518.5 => 287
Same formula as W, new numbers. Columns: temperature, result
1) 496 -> 292.8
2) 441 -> 287.6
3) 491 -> 285.1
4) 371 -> 233.5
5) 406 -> 308.3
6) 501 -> 296.4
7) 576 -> 297.5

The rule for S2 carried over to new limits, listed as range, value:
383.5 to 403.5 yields 314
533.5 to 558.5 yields 275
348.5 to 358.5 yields 295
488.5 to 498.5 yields 289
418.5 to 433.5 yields 298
